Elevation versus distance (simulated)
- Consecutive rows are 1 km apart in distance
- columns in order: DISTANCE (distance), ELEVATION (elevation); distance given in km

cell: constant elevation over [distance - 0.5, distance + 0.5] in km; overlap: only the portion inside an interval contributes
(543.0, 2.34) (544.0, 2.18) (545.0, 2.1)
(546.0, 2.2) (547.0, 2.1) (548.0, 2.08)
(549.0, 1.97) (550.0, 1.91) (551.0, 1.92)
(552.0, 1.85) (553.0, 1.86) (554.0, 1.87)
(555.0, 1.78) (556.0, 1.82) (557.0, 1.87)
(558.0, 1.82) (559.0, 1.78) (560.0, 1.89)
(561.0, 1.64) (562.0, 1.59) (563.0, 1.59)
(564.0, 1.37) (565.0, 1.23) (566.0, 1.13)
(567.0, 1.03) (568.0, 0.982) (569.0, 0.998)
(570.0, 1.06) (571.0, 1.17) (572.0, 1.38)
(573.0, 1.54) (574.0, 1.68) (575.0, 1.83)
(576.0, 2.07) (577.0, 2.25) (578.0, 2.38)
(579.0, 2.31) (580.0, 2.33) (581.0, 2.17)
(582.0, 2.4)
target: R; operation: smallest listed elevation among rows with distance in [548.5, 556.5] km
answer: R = 1.78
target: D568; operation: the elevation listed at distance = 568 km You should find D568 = 0.982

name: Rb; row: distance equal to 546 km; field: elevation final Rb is 2.2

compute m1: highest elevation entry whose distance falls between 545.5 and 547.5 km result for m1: 2.2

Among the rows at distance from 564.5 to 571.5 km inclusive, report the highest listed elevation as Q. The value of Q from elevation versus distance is 1.23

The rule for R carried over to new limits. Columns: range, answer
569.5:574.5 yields 1.06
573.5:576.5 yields 1.68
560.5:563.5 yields 1.59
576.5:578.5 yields 2.25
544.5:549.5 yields 1.97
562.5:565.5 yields 1.23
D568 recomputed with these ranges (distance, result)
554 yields 1.87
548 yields 2.08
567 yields 1.03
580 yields 2.33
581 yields 2.17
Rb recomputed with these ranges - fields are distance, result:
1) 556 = 1.82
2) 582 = 2.4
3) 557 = 1.87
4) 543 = 2.34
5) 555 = 1.78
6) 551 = 1.92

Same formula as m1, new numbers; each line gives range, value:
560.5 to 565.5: 1.64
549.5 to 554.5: 1.92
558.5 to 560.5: 1.89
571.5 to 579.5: 2.38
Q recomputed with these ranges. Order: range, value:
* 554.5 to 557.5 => 1.87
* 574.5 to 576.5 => 2.07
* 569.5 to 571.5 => 1.17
